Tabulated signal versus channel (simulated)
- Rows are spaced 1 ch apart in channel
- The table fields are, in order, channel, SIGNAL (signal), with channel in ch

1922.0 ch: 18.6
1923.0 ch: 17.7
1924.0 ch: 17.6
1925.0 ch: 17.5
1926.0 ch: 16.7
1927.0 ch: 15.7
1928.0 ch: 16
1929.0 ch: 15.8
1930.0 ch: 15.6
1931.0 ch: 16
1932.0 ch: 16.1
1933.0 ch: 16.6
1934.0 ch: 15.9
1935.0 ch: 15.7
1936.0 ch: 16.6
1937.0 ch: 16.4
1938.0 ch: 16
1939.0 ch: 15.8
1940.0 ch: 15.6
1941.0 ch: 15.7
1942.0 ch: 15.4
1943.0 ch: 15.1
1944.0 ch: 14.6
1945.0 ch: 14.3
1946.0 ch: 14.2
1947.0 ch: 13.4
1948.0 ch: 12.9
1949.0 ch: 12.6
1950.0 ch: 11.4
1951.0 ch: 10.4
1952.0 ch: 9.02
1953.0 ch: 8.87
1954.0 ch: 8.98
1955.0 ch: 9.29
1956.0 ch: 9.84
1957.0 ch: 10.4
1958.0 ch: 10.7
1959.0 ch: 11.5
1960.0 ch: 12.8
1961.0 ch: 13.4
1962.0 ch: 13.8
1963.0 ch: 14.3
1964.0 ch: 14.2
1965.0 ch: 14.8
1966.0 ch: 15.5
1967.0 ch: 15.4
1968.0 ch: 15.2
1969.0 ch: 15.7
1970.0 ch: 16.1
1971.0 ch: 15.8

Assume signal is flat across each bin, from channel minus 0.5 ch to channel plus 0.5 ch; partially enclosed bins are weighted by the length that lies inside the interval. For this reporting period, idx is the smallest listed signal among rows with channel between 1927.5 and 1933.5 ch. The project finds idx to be 15.6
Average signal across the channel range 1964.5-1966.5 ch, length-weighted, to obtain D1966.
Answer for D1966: 15.2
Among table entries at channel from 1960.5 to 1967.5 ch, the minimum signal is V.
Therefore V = 13.4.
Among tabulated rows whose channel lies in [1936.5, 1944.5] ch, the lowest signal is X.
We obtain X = 14.6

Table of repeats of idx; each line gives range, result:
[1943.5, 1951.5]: 10.4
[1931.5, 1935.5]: 15.7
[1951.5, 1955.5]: 8.87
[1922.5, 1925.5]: 17.5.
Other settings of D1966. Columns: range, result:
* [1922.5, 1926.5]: 17.4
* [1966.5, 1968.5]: 15.3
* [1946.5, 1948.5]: 13.2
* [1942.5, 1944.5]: 14.8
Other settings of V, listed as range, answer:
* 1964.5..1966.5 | 14.8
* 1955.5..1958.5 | 9.84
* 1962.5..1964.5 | 14.2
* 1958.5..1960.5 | 11.5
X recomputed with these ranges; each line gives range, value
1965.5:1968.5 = 15.2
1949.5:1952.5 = 9.02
